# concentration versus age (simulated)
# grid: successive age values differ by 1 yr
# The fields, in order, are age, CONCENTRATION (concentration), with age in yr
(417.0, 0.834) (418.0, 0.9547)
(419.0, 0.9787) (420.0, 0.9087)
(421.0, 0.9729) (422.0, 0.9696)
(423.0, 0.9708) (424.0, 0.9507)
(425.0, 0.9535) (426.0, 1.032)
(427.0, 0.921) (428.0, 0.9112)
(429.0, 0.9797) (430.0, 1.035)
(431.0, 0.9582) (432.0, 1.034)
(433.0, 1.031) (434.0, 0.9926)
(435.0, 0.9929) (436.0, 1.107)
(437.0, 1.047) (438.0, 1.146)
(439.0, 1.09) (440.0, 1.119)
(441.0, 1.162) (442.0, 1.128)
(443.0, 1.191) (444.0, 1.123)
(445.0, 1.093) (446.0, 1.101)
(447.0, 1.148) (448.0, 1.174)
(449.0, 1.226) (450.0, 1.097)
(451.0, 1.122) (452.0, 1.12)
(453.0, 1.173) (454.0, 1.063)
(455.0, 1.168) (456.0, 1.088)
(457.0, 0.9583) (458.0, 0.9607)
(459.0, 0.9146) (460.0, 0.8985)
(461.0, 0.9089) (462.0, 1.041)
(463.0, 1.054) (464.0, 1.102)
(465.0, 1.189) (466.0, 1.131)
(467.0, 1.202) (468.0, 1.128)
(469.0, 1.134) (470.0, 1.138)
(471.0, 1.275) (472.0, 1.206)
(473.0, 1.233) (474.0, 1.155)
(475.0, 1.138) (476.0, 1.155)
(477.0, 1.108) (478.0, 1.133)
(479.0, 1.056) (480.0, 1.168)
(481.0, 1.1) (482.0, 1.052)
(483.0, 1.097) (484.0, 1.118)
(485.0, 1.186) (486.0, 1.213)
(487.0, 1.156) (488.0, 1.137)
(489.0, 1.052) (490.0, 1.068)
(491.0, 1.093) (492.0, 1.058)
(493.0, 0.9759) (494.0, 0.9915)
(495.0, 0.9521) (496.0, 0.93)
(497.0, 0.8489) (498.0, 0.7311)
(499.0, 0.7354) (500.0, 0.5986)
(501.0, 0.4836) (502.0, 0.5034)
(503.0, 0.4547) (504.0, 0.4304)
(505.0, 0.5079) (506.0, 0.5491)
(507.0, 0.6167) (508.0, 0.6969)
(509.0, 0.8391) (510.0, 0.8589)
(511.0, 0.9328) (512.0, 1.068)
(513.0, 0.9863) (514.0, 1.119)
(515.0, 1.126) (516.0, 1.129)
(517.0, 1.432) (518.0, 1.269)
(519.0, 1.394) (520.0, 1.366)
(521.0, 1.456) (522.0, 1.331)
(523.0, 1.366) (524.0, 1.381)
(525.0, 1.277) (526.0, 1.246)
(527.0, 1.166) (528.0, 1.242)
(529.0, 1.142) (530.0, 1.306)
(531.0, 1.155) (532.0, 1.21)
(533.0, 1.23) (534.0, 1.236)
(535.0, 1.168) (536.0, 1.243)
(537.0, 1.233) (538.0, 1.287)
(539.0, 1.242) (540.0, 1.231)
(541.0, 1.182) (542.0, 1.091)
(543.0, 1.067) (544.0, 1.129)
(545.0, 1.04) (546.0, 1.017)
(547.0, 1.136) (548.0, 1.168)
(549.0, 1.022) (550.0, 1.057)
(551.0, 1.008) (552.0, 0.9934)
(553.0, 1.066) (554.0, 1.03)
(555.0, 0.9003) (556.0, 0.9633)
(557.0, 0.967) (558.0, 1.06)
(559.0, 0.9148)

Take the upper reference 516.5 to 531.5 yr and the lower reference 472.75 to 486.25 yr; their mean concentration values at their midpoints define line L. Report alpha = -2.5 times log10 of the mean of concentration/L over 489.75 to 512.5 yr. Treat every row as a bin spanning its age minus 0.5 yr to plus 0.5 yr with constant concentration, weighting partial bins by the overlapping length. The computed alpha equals 0.48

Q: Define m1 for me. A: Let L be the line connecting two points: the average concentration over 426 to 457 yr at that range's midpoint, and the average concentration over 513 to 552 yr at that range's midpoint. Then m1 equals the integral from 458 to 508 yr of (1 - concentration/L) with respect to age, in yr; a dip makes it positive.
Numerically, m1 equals 6.8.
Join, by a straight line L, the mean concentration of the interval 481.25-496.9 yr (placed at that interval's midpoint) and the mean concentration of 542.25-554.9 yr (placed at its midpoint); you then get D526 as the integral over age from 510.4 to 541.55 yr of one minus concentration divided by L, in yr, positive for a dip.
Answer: -5.0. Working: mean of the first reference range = 1.07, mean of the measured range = 1.23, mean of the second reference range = 1.06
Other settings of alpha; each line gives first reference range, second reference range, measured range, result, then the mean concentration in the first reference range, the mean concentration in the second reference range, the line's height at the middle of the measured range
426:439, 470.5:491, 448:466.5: 0.01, 1.02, 1.14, 1.08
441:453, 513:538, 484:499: 0.18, 1.14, 1.25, 1.21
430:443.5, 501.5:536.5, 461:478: -0.07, 1.08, 1.07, 1.07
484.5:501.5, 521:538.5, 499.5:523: 0.20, 0.954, 1.25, 1.1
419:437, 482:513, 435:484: -0.19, 0.985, 0.868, 0.932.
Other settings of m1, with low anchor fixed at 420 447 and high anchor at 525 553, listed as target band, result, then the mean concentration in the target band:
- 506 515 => 1.9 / 0.884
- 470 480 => -0.7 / 1.16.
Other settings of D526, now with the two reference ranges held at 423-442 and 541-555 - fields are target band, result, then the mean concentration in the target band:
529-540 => -1.76 yr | 1.23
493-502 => 2.30 yr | 0.779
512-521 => -1.53 yr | 1.23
